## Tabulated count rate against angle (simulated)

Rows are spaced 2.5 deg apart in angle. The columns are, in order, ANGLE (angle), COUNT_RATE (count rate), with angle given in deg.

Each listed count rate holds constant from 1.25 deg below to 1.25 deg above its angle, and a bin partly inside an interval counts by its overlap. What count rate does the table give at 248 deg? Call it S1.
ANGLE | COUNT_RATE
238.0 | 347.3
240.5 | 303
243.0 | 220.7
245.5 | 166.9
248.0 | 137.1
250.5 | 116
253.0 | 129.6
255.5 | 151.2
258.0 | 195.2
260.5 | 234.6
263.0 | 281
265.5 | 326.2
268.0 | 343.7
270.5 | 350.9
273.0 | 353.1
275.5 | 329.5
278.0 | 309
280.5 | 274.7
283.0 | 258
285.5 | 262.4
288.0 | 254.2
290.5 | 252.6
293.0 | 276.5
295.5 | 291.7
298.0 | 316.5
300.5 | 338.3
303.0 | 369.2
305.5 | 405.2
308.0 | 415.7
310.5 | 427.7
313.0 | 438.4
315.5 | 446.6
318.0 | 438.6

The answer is 137.1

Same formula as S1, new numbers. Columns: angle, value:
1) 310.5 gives 427.7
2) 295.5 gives 291.7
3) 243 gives 220.7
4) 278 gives 309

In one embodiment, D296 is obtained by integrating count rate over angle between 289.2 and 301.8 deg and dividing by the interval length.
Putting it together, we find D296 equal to 295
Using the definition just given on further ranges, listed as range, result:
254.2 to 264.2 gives 215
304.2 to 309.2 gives 410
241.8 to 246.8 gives 193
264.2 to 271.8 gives 340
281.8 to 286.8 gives 260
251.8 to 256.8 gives 141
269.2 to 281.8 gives 323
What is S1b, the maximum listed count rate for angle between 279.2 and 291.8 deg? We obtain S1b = 274.7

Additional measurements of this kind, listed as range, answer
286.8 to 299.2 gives 316.5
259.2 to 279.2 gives 353.1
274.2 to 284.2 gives 329.5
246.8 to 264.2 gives 281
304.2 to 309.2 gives 415.7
